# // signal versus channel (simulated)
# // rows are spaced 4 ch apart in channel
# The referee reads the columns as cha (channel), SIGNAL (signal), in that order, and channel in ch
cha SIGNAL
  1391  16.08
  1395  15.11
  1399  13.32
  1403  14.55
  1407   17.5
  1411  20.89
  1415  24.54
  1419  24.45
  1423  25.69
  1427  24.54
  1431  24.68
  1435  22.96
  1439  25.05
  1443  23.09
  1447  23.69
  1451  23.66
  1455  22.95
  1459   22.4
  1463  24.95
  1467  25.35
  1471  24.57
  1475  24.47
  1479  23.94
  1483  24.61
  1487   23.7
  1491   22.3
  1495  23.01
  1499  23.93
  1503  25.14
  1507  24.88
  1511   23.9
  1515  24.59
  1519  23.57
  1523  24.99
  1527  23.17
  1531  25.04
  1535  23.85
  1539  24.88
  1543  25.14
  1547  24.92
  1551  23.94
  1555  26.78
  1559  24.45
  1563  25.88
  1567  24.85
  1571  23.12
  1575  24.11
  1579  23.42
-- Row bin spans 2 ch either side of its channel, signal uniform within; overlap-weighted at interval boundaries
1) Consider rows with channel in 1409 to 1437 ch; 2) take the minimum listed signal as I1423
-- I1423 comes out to 20.89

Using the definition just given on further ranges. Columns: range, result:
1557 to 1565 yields 24.45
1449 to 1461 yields 22.4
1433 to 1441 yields 22.96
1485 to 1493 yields 22.3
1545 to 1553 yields 23.94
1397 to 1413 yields 13.32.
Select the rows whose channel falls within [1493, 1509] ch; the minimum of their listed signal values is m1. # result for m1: 23.01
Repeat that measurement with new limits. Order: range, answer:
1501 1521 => 23.57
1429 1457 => 22.95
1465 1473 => 24.57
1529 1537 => 23.85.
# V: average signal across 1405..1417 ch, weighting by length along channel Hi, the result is 21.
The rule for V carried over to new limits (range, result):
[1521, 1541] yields 24.4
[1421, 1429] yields 25.1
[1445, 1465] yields 23.5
